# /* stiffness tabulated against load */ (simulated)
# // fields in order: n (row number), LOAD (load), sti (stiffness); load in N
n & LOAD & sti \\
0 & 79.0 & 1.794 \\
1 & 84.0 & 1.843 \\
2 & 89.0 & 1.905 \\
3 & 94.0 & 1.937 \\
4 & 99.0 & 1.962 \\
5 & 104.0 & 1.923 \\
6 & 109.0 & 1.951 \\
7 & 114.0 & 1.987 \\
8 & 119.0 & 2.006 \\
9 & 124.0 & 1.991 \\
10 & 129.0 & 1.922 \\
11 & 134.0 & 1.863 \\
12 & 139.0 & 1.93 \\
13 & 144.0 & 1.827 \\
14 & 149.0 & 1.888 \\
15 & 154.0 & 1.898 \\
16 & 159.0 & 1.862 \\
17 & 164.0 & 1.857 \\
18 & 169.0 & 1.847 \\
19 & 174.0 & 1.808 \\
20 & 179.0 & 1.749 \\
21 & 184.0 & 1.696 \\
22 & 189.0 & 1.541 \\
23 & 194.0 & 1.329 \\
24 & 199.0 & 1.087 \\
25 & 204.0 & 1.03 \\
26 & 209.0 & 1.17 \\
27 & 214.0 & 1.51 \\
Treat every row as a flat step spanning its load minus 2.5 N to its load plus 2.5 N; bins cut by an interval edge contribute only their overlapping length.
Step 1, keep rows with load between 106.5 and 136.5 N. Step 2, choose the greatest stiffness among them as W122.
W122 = 2.006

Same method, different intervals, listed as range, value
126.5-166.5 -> 1.93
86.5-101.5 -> 1.962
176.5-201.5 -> 1.749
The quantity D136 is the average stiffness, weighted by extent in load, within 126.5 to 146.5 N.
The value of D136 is 1.89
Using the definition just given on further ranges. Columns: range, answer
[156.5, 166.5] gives 1.86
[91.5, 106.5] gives 1.94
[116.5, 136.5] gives 1.95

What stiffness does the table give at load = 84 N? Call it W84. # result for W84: 1.843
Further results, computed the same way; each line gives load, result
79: 1.794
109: 1.951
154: 1.898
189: 1.541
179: 1.749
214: 1.51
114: 1.987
